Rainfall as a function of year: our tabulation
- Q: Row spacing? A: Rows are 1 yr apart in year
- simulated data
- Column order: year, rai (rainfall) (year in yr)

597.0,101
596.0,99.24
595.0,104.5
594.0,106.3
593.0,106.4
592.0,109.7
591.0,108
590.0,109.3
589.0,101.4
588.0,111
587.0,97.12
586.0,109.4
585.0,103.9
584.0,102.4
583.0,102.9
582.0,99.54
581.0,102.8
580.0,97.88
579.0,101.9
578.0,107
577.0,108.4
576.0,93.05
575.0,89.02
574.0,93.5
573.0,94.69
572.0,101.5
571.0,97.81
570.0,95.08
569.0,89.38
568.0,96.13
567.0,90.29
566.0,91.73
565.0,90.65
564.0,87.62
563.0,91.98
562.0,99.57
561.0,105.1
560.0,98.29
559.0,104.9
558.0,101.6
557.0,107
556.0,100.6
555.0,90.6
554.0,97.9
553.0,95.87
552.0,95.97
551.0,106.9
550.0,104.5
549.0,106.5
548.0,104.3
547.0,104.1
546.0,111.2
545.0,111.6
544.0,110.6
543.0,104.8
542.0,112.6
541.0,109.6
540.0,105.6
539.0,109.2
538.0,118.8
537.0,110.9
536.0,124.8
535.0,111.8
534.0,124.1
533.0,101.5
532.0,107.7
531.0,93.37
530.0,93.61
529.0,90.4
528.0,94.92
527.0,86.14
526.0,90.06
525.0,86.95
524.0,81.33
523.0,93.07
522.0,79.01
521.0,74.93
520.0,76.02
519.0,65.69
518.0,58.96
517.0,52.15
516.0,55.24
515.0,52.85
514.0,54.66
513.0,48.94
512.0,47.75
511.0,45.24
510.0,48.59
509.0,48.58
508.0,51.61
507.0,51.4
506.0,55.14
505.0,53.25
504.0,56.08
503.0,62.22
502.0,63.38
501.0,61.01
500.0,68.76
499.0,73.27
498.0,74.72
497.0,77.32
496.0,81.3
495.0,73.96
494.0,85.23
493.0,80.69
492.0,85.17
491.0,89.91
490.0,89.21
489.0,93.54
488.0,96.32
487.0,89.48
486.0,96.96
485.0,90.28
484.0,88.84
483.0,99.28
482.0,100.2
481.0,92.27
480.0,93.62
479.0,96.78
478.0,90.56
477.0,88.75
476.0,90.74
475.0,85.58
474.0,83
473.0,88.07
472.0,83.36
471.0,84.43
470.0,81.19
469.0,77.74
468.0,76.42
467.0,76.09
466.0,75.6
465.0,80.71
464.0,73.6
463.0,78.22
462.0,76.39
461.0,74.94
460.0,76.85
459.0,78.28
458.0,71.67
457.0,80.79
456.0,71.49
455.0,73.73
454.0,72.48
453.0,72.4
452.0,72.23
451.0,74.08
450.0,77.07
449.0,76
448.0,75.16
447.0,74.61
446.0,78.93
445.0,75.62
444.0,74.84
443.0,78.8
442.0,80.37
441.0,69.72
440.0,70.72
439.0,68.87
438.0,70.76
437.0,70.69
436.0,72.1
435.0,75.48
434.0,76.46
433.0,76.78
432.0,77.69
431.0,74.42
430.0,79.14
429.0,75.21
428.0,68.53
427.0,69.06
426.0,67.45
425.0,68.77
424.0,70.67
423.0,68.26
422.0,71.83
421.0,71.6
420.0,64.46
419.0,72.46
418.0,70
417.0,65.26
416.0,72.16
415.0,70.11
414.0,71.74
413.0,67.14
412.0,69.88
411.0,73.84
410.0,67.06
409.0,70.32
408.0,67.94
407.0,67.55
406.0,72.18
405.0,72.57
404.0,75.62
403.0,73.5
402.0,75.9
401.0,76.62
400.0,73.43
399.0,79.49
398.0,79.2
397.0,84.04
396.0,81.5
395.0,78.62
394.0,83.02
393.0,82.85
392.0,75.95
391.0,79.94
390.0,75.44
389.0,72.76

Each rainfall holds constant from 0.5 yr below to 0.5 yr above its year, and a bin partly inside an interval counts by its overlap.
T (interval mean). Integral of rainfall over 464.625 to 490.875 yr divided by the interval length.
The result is 88.1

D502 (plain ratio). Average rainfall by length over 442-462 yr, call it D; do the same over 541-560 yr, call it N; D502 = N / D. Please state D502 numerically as 1.38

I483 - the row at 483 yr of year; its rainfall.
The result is 99.28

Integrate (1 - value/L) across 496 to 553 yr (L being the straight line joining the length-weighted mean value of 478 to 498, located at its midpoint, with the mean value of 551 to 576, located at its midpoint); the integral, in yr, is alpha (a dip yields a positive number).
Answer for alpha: 5.9 yr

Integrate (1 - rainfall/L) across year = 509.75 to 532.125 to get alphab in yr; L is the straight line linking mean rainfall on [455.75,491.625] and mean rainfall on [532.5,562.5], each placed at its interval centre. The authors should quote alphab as 6.0 yr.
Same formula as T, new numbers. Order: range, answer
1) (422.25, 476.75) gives 75.8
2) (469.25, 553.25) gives 85.2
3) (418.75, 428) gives 69.3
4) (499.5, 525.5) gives 61.3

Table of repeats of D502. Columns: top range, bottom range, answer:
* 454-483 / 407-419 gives 1.18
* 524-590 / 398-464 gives 1.38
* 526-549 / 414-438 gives 1.48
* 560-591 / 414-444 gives 1.37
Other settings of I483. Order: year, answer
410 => 67.06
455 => 73.73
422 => 71.83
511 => 45.24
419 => 72.46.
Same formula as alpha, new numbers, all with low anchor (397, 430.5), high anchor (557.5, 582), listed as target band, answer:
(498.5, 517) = 6.7 yr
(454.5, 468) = 0.6 yr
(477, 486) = -1.2 yr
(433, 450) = 0.4 yr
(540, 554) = -1.9 yr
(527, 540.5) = -2.2 yr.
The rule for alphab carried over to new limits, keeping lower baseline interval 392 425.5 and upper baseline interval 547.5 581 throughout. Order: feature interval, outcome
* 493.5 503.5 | 1.8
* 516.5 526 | 1.7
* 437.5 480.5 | 1.5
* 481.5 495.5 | -0.7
